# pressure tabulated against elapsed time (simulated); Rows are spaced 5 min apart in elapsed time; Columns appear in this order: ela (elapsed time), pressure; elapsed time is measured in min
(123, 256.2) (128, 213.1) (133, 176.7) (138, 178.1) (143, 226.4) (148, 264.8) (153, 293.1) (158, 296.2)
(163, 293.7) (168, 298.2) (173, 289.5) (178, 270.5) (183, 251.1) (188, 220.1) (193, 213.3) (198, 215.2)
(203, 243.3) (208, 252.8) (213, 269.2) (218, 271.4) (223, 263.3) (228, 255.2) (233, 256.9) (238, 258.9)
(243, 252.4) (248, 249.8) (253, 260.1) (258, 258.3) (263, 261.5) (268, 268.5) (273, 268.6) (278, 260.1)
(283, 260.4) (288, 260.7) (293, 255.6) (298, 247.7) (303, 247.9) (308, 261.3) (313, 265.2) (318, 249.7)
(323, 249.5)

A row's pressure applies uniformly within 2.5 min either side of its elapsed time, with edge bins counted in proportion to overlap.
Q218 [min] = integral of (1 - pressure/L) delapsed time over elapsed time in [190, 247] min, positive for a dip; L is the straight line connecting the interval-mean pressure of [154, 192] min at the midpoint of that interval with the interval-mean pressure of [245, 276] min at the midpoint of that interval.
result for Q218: 3.5 min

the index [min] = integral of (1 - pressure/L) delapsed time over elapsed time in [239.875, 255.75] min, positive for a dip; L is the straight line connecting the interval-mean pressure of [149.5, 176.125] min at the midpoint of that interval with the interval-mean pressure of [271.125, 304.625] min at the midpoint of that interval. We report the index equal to 0.84 min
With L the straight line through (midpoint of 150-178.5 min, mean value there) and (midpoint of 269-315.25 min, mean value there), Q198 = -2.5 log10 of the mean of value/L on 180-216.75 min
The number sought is 0.179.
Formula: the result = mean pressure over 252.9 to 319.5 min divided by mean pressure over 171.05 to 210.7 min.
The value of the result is 1.1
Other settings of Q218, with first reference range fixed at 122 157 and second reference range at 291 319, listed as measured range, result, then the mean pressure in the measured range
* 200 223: -1.6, 259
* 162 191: -3.9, 268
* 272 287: -0.7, 262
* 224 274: -2.4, 259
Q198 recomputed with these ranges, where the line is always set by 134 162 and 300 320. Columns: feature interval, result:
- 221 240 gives -0.023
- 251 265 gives -0.025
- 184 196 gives 0.141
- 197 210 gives 0.057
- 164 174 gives -0.175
